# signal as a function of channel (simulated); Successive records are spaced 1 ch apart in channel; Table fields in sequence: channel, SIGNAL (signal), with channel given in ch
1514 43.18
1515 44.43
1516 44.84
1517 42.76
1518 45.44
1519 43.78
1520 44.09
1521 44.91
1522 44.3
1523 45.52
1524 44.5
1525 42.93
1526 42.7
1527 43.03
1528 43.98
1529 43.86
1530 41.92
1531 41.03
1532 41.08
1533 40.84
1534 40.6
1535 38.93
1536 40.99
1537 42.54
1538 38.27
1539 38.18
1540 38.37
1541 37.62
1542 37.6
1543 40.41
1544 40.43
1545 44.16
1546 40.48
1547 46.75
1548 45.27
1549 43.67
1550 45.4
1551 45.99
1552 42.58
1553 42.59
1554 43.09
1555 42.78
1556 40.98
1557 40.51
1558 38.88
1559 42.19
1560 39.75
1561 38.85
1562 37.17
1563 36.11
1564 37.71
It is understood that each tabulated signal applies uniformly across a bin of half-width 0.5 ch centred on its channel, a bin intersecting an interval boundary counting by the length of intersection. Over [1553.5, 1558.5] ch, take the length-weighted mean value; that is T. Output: 41.2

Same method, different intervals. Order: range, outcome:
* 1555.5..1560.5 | 40.5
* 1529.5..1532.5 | 41.3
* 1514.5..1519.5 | 44.2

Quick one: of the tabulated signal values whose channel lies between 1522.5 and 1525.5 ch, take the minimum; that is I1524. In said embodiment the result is 42.93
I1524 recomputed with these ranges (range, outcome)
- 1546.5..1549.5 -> 43.67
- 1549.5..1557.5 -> 40.51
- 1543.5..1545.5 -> 40.43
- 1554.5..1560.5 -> 38.88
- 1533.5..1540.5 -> 38.18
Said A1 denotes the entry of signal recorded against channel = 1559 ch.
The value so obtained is 42.19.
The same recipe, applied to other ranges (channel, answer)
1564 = 37.71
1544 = 40.43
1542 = 37.6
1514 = 43.18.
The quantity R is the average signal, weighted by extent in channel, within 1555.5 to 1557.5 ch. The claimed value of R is 40.7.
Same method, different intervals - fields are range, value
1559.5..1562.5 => 38.6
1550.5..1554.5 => 43.6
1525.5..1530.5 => 43.1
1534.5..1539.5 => 39.8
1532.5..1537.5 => 40.8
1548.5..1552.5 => 44.4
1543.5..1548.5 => 43.4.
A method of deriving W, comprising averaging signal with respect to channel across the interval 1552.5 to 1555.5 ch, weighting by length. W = 42.8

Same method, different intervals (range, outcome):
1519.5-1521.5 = 44.5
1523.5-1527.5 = 43.3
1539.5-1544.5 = 38.9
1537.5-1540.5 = 38.3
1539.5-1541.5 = 38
